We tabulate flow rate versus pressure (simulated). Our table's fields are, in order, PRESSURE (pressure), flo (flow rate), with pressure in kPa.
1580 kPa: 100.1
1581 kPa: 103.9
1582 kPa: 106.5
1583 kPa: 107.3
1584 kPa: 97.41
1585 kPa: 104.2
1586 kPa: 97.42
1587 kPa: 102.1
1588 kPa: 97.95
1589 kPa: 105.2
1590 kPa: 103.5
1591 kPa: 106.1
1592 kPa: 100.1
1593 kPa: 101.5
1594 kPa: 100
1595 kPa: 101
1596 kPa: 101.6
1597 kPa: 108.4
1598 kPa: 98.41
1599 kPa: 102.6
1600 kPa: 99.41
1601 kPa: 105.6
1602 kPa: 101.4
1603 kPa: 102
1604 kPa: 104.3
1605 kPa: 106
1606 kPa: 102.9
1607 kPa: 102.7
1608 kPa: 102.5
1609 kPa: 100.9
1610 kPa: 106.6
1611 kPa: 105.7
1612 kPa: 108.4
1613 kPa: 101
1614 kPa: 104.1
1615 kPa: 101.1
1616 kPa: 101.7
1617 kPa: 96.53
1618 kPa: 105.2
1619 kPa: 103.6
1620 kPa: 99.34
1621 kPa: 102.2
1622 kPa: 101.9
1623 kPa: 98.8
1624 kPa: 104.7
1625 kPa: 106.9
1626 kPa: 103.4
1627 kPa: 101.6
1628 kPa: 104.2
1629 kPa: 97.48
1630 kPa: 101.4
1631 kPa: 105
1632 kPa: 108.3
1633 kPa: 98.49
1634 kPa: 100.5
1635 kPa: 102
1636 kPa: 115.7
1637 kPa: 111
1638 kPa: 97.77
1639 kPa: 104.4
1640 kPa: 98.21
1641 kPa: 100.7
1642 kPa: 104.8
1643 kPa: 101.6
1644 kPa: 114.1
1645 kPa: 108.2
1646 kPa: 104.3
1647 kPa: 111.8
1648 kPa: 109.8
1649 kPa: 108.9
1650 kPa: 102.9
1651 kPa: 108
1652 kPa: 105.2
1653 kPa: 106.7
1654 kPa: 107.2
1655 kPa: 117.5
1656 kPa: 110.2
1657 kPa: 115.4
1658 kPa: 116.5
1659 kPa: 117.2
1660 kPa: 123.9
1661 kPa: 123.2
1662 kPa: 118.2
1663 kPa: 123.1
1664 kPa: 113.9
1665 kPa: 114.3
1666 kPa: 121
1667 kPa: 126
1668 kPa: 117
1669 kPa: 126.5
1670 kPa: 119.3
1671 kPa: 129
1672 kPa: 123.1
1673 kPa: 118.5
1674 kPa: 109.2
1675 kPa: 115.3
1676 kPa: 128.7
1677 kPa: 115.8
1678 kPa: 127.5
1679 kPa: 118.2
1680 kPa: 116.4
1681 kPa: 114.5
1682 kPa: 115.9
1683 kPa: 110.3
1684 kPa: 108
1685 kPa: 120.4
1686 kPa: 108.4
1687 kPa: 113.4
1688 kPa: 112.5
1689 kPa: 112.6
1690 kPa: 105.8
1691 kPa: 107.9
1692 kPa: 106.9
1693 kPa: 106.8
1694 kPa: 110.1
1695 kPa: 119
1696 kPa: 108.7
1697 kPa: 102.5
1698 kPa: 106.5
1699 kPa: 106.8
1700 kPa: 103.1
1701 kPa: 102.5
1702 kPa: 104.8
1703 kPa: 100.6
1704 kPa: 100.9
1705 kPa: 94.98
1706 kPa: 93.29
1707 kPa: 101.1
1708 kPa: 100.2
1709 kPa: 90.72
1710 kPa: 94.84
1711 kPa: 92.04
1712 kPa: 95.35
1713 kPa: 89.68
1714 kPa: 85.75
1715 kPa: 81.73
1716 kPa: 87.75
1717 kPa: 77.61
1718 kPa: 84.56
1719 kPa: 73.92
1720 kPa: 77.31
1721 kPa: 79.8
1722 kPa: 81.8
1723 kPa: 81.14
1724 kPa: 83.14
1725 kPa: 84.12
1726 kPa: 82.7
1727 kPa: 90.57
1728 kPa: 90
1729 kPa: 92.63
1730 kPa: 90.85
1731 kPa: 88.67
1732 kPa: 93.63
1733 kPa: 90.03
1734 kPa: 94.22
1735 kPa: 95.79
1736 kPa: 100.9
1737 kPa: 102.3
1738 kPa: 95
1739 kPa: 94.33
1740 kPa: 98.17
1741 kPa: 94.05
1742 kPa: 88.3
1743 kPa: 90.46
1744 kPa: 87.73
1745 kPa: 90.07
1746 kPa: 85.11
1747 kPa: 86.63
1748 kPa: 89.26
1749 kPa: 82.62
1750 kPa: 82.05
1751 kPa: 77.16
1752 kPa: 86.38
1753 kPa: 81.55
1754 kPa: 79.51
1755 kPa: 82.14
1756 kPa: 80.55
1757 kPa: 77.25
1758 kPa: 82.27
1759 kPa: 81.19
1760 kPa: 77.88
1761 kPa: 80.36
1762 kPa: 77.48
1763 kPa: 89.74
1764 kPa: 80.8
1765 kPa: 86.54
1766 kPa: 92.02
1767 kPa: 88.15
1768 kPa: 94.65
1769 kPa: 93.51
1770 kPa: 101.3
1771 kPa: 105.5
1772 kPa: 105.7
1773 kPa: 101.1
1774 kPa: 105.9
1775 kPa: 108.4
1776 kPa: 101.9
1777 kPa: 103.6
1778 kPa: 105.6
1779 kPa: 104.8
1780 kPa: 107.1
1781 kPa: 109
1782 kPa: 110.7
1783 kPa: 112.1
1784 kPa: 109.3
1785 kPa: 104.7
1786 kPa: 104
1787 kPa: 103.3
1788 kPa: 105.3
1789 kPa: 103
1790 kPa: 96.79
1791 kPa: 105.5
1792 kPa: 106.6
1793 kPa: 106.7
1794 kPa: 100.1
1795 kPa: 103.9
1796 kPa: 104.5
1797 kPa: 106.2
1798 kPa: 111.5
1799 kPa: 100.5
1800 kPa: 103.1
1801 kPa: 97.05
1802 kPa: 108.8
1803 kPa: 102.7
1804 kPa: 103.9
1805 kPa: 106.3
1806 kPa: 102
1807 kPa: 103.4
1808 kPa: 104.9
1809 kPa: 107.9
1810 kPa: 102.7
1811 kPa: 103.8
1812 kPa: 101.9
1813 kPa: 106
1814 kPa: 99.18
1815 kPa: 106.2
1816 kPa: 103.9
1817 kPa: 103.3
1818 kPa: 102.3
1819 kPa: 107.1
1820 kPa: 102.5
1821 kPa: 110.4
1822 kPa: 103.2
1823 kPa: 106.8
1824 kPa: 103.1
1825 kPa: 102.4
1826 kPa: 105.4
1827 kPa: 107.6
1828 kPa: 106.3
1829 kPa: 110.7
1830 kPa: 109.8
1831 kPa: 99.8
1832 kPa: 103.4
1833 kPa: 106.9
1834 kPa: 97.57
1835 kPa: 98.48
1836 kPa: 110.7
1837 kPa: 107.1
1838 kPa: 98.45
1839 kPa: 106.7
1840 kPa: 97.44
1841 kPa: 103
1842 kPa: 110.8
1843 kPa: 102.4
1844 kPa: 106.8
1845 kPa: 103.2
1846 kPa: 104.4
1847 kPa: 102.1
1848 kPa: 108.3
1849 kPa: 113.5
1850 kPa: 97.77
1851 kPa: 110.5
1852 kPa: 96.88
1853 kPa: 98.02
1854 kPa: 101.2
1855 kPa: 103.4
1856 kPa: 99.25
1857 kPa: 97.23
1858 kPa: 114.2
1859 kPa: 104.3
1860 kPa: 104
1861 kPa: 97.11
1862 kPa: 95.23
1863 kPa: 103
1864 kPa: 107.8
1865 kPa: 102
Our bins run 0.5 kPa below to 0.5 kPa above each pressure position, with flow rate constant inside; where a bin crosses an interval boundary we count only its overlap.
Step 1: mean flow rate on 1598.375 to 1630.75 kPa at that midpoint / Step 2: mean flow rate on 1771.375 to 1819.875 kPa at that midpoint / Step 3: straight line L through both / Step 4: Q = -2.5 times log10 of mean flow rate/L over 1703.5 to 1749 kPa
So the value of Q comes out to 0.16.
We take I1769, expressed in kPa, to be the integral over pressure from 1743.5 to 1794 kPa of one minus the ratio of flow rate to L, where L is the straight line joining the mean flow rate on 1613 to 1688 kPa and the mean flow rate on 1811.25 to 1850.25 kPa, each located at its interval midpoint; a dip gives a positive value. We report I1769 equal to 5.7 kPa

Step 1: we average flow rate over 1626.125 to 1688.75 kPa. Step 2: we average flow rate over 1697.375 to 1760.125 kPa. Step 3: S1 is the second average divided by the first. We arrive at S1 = 0.8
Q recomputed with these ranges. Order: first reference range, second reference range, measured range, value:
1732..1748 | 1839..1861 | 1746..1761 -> 0.150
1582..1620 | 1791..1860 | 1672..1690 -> -0.123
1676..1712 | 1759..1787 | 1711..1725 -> 0.247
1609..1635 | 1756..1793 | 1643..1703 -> -0.125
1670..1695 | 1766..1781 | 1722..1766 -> 0.215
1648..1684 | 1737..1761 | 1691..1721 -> 0.060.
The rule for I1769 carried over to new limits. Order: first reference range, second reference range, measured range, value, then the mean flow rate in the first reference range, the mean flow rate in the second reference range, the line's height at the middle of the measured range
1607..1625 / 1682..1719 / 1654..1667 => -2.0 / 103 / 101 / 102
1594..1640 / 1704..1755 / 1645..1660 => -1.8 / 103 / 88.7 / 98.5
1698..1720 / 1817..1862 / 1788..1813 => -0.8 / 93.4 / 104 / 101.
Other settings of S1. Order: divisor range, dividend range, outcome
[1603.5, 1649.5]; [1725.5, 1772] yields 0.85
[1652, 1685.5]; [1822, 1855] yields 0.89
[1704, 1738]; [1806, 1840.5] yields 1.17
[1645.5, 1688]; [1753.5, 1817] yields 0.86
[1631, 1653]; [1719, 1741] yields 0.85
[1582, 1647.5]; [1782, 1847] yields 1.01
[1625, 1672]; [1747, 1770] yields 0.76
